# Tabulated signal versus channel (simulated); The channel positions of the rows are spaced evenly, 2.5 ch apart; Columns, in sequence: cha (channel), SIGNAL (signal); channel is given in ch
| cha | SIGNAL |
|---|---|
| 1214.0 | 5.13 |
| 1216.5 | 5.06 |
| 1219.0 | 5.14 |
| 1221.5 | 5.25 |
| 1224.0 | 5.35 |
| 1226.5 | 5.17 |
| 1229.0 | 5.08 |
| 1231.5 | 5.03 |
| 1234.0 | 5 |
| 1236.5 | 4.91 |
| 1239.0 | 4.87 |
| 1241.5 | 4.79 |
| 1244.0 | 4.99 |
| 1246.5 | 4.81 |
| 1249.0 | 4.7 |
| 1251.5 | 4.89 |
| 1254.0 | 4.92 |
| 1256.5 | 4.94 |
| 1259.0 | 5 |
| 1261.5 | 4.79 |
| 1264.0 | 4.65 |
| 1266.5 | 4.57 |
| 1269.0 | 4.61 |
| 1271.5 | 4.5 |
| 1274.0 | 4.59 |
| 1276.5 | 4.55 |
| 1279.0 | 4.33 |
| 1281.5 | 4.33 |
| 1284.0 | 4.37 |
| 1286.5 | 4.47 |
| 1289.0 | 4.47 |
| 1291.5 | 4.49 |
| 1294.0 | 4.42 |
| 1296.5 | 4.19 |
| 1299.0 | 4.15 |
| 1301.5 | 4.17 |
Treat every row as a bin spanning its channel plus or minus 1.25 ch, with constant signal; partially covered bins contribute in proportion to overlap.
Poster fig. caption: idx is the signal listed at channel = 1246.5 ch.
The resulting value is 4.81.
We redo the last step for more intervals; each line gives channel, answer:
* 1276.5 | 4.55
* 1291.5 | 4.49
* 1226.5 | 5.17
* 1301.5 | 4.17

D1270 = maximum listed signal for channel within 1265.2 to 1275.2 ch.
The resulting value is 4.61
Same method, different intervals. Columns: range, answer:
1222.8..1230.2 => 5.35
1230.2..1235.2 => 5.03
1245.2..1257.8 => 4.94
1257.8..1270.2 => 5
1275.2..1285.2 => 4.55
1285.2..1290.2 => 4.47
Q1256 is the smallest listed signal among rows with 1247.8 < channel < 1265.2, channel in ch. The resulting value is 4.65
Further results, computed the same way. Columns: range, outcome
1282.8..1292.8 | 4.37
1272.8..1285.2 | 4.33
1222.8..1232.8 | 5.03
